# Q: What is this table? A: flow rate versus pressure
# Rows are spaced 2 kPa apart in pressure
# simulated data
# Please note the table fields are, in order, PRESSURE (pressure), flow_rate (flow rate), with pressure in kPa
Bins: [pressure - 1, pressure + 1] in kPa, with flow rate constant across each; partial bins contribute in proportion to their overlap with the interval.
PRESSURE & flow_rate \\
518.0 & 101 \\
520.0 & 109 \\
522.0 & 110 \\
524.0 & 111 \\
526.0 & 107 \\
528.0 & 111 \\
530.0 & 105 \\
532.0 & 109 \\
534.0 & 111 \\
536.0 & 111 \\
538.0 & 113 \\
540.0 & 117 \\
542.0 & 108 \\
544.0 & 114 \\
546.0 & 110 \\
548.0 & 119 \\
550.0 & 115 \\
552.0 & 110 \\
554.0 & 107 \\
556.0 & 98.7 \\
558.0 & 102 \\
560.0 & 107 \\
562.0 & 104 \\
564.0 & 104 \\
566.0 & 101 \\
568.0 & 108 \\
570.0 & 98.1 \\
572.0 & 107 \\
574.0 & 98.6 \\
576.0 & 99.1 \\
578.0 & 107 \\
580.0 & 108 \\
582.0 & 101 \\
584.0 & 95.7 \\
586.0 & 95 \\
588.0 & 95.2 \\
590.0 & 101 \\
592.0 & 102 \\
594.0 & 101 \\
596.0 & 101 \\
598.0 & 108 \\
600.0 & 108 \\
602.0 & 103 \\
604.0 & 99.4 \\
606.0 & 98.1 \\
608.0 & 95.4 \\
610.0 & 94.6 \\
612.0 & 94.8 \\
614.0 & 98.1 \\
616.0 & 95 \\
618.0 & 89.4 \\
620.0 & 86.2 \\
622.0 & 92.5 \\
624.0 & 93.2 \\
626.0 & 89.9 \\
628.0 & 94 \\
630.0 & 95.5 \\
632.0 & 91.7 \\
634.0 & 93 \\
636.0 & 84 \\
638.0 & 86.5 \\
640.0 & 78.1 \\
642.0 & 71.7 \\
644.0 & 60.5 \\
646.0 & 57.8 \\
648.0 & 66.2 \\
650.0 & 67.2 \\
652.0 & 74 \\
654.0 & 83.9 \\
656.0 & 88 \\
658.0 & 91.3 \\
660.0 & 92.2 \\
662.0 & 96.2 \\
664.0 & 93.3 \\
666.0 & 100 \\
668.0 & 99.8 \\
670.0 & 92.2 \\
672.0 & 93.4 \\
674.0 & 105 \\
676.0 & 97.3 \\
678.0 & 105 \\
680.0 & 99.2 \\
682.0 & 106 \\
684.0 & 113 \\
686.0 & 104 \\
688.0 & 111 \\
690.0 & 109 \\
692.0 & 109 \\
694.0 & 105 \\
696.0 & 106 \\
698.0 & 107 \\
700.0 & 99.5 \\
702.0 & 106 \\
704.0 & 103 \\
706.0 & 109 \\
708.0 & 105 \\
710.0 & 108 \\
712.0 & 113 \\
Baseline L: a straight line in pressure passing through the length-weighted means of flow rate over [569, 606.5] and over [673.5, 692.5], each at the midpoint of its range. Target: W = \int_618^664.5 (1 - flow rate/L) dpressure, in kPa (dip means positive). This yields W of 9.0 kPa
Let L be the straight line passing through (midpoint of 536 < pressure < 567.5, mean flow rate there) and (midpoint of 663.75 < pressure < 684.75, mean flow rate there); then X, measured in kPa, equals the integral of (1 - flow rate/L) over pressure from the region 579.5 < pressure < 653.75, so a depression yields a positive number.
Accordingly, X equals 9.7 kPa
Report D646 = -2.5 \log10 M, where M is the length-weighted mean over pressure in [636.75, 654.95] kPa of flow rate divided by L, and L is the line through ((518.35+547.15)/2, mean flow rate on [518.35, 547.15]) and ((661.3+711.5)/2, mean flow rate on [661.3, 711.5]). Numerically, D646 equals 0.413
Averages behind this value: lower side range 110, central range 71.9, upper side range 103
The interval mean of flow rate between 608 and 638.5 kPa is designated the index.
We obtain 92.1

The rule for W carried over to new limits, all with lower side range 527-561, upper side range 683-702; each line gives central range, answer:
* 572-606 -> 2.3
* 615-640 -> 4.1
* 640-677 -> 7.8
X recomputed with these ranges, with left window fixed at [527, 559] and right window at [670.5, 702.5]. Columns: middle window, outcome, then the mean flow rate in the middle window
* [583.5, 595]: 1.04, 98.4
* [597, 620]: 2.04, 98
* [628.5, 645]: 3.64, 83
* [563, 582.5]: 1.01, 103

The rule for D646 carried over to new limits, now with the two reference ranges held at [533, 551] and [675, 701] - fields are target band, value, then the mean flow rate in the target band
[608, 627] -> 0.18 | 92.8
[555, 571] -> 0.09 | 103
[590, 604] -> 0.07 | 103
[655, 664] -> 0.16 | 92.1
